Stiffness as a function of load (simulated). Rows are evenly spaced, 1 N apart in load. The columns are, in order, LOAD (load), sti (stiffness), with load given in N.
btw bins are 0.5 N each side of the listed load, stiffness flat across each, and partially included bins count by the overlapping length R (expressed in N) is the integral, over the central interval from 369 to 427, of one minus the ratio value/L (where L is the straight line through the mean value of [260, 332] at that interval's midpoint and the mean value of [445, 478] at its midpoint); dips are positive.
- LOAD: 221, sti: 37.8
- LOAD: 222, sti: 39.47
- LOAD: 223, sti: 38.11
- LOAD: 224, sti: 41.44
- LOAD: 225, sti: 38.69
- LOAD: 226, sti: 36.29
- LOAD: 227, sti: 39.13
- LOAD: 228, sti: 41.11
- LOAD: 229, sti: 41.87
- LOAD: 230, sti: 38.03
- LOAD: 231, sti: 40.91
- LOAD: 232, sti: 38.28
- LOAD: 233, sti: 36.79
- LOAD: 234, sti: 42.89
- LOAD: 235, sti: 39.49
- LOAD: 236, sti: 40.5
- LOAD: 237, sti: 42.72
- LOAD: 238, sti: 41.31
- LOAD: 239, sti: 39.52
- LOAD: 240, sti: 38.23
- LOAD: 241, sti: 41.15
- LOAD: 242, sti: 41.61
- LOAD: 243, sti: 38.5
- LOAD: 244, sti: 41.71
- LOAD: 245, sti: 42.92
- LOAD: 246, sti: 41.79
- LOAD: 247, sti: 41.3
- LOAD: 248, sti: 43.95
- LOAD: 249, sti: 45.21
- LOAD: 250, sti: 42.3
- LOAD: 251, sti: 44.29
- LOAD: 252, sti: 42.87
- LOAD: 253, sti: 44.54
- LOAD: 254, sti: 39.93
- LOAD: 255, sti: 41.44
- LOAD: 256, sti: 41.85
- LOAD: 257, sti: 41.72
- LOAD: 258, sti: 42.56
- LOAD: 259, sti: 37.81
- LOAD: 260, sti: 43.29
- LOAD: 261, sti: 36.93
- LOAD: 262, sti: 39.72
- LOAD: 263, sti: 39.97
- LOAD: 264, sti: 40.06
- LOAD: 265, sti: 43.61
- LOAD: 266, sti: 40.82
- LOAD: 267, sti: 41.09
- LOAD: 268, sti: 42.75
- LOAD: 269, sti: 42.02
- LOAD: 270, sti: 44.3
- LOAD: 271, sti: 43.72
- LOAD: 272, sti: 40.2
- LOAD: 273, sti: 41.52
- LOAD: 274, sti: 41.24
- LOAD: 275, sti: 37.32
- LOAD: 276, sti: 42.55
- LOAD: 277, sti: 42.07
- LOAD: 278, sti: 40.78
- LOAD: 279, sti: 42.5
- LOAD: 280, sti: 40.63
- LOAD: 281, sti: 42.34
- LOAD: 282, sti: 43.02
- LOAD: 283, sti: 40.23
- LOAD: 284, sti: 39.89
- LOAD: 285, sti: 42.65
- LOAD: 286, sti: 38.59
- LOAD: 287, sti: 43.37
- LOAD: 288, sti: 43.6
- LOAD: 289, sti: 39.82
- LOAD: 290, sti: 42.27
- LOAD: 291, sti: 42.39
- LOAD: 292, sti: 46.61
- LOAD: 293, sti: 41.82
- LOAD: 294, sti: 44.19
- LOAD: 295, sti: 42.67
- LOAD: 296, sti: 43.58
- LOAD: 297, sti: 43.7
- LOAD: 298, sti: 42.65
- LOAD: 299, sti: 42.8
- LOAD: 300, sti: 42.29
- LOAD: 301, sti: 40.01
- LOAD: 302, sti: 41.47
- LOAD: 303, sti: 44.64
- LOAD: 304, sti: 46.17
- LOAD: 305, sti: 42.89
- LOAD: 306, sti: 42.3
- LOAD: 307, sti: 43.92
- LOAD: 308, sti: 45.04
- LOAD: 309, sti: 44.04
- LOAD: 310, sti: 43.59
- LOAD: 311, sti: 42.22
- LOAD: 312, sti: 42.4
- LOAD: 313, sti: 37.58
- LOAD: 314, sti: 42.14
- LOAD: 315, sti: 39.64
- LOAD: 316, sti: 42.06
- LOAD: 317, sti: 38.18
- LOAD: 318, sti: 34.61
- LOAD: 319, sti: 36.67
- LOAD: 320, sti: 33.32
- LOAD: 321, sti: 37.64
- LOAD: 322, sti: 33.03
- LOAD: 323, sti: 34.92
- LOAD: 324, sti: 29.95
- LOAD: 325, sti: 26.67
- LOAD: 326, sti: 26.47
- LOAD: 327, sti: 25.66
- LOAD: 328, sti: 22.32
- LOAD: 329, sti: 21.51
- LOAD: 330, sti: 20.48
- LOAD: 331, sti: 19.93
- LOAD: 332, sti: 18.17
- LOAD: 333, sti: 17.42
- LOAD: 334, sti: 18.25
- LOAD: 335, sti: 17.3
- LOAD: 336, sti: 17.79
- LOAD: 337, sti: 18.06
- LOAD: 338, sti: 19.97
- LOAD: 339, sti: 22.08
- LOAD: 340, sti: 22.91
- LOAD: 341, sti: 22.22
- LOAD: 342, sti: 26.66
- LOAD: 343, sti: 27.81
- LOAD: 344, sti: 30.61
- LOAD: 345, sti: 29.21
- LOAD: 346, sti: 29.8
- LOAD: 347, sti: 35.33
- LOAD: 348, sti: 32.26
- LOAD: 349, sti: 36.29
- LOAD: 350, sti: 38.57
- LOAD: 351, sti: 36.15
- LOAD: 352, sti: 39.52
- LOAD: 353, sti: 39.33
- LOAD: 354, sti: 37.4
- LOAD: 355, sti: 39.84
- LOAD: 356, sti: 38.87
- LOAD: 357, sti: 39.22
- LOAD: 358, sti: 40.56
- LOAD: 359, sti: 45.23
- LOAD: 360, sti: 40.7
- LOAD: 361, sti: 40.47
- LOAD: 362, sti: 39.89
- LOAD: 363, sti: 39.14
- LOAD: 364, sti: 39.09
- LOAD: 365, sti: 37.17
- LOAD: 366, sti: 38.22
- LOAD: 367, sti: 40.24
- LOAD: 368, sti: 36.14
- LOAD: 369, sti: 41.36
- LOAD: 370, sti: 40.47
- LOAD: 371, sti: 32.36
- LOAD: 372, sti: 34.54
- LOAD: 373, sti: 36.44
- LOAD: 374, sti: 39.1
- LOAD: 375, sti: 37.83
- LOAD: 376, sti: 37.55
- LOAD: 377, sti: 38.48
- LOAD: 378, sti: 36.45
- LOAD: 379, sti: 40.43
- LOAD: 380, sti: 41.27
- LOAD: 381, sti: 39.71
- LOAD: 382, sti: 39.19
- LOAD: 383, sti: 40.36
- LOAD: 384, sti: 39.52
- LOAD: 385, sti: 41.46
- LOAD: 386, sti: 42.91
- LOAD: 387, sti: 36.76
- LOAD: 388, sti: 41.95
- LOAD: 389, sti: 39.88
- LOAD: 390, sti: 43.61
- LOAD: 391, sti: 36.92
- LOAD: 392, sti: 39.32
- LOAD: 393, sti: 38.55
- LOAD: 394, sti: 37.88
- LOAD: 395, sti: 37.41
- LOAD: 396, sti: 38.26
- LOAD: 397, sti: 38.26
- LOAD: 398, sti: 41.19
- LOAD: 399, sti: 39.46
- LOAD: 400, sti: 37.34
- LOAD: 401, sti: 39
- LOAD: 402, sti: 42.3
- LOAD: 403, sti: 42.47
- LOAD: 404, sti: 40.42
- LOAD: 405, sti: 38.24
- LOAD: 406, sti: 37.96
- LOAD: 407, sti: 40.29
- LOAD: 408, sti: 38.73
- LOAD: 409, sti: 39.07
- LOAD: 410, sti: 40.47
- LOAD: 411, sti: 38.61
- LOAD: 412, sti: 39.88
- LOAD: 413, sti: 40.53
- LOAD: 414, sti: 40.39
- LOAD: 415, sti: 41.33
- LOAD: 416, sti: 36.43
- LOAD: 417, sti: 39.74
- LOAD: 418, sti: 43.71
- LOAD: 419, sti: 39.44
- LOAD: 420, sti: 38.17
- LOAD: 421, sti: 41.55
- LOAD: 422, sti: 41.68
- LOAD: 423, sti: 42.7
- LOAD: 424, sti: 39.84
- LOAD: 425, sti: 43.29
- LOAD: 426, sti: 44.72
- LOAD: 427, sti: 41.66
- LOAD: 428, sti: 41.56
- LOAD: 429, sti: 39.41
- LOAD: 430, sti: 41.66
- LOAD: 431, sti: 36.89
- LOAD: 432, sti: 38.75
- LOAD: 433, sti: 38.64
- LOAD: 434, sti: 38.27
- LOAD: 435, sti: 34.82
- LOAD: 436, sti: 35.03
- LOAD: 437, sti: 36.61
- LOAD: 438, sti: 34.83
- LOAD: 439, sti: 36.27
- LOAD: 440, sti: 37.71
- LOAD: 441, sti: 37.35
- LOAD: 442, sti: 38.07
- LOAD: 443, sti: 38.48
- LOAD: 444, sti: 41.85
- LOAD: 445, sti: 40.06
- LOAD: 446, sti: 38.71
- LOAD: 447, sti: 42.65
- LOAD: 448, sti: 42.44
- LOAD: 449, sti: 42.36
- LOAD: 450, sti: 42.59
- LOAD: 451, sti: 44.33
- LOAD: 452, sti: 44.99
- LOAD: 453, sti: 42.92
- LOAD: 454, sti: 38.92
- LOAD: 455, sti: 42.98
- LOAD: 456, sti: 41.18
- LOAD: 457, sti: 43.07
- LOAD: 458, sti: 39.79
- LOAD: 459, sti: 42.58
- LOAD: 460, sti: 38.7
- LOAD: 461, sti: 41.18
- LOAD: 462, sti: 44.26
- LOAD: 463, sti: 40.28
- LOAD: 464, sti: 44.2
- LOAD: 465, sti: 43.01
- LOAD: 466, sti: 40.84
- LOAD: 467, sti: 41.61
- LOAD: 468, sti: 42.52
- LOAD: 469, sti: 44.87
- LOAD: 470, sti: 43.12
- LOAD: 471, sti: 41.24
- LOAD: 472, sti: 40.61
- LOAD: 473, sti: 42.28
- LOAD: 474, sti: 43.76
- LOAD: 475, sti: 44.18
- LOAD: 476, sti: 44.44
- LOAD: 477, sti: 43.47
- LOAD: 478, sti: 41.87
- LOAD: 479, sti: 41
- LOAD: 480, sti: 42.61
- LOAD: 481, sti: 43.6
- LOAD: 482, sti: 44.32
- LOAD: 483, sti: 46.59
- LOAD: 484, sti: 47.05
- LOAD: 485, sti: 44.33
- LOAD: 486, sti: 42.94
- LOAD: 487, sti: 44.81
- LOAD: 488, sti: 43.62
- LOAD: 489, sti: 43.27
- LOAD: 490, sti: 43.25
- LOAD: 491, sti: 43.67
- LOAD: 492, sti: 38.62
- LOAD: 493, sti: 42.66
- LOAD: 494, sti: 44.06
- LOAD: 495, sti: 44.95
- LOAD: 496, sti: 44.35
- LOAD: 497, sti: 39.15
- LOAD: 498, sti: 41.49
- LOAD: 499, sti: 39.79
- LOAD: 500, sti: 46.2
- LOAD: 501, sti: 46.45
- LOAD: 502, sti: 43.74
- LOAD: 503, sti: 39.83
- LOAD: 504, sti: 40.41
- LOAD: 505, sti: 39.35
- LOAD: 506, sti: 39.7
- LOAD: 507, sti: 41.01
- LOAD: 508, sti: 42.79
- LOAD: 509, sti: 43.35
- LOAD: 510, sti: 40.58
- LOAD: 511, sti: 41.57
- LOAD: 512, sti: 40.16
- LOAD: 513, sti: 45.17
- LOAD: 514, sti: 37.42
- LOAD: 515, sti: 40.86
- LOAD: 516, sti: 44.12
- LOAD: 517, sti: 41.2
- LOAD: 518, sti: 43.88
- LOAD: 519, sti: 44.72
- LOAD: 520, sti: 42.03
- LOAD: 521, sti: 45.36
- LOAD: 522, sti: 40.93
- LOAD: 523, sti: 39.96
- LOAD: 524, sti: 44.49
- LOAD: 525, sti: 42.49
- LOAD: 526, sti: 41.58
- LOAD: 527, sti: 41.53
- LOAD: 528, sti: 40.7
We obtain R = 2.1 N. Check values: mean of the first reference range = 39.2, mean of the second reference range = 42.3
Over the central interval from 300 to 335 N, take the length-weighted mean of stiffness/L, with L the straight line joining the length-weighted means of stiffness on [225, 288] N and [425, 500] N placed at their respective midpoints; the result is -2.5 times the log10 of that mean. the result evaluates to 0.197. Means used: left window 41.2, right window 41.6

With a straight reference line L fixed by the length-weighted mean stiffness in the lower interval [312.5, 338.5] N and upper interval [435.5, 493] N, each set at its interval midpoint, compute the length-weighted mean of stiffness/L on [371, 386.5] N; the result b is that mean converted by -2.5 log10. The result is -0.16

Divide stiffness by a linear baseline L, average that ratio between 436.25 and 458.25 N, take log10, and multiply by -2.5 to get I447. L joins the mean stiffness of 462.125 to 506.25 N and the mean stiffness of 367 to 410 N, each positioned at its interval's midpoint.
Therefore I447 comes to 0.03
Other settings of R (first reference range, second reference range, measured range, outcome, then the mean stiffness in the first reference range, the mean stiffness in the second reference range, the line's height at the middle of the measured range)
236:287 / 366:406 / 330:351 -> 7.8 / 41.5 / 39.1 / 40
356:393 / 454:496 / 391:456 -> 1.9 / 39.3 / 42.8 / 41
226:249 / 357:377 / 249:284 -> -1.2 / 40.6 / 38.8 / 40.2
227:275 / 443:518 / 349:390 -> 2.7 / 41.2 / 42.4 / 41.8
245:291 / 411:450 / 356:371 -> 0.3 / 41.7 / 39.7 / 40.5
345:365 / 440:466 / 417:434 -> -0.1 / 38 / 41.4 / 40.5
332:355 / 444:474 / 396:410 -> -1.7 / 28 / 42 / 35.2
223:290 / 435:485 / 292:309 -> -0.8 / 41.1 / 41.5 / 41.2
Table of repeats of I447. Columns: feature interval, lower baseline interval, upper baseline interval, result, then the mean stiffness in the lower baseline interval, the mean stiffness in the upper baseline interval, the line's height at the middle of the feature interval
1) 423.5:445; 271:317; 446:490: 0.10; 42.1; 42.8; 42.7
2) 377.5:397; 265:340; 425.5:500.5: 0.00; 37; 41.6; 39.4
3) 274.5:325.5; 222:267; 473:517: 0.01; 40.8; 42.7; 41.2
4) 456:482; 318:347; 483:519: -0.08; 25.6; 42.5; 39.3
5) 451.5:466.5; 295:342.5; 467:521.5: -0.03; 33.2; 42.7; 40.8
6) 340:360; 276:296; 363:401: 0.15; 42.1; 38.8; 39.9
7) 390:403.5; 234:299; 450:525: 0.08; 41.7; 42.5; 42.2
